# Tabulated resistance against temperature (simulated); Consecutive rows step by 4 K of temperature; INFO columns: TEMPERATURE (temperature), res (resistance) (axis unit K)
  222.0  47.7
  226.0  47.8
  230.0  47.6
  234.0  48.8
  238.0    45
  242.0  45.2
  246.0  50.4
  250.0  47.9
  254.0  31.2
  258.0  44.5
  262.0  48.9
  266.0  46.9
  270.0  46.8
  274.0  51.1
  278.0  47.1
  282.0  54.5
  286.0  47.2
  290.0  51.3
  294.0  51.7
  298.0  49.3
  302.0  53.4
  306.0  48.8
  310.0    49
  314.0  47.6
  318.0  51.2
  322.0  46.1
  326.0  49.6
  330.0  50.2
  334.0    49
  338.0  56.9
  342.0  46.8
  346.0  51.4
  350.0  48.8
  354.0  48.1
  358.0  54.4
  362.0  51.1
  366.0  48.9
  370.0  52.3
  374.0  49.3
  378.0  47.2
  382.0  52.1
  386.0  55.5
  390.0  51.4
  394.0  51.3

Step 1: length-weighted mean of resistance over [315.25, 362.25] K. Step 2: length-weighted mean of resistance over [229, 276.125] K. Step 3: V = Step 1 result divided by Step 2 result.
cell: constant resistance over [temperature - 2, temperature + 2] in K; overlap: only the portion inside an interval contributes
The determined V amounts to 1.1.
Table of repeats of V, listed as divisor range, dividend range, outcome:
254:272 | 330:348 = 1.13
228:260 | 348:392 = 1.13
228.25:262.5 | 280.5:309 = 1.12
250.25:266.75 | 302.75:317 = 1.14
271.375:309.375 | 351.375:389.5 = 1.01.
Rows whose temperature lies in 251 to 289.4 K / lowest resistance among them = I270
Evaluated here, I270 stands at 31.2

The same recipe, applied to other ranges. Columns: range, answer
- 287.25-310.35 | 48.8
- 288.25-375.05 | 46.1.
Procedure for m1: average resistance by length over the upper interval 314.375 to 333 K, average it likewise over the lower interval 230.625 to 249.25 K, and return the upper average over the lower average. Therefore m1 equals 1.04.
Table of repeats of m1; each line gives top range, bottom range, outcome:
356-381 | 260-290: 1.03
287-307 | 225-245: 1.08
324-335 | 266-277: 1.03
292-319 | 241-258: 1.15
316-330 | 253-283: 1.05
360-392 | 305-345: 1.03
